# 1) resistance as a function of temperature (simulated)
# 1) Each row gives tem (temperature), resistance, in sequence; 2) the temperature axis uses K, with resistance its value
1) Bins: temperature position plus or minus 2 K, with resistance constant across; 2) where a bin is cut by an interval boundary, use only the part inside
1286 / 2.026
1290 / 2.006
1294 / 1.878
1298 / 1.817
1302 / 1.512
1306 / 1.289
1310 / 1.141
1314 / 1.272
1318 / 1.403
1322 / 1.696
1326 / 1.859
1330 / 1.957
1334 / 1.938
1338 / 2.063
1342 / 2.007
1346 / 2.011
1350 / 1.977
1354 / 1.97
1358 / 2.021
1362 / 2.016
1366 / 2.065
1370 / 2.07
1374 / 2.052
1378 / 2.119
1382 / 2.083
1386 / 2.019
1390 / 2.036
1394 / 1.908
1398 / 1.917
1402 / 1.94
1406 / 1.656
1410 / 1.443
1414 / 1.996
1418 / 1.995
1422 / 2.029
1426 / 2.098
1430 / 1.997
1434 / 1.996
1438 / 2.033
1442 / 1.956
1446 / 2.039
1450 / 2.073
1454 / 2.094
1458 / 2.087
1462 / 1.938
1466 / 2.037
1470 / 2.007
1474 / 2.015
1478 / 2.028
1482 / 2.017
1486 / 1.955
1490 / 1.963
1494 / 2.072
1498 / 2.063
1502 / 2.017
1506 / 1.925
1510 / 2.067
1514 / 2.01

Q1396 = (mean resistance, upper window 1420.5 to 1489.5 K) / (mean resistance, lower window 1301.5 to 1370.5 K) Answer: 1.13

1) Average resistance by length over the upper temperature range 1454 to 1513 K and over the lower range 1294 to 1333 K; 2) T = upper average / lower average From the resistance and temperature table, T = 1.3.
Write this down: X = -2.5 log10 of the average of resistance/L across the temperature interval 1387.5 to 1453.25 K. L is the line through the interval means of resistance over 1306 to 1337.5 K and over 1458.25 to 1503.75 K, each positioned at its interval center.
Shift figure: -0.05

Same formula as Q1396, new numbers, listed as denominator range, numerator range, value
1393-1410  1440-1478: 1.12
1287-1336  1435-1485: 1.22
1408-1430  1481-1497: 1.04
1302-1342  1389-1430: 1.16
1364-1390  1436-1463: 0.99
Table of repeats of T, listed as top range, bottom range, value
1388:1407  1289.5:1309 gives 1.16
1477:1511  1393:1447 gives 1.04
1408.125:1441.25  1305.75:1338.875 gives 1.20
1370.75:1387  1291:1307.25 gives 1.25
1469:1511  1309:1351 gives 1.14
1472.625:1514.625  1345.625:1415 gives 1.03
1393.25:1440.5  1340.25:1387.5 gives 0.94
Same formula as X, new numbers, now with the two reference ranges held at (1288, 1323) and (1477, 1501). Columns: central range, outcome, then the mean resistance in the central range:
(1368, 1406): -0.14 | 2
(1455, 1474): -0.04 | 2.02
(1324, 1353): -0.20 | 1.97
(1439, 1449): -0.06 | 2.01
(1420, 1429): -0.11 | 2.06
